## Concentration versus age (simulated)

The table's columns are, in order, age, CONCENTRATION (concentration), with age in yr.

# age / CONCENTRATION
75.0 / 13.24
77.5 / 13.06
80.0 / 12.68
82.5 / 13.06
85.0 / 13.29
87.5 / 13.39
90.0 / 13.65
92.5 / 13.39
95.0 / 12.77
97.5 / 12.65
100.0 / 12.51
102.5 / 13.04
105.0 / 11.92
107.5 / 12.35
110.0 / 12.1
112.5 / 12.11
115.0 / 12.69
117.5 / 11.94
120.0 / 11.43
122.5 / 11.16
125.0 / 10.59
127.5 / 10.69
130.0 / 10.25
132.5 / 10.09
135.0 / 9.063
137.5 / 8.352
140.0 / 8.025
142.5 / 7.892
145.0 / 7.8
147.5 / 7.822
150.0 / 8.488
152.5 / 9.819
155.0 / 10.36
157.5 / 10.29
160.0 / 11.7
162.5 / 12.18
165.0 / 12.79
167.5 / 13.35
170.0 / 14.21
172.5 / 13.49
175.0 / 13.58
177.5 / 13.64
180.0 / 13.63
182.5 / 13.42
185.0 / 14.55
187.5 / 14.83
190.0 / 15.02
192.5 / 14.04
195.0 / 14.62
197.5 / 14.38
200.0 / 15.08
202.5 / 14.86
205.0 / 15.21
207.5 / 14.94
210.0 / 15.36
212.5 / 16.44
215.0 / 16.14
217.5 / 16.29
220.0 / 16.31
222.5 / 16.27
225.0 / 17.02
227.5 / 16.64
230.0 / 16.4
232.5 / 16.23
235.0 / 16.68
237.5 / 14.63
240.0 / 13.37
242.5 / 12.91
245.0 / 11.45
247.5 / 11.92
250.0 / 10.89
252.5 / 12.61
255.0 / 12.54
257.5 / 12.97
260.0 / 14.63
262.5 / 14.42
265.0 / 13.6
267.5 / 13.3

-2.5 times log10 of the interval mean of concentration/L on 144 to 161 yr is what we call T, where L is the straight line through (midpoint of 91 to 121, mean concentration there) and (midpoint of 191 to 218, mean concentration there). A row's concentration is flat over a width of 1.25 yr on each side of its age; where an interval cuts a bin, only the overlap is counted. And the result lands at 0.41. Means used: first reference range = 12.4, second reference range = 15.2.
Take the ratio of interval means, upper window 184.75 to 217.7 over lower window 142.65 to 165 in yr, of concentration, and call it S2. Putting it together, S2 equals 1.5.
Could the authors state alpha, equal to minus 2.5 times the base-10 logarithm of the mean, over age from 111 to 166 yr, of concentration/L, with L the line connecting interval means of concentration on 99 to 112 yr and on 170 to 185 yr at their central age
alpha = 0.25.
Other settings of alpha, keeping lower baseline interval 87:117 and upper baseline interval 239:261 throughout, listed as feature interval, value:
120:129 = 0.16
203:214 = -0.22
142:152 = 0.48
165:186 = -0.09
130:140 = 0.35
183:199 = -0.15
